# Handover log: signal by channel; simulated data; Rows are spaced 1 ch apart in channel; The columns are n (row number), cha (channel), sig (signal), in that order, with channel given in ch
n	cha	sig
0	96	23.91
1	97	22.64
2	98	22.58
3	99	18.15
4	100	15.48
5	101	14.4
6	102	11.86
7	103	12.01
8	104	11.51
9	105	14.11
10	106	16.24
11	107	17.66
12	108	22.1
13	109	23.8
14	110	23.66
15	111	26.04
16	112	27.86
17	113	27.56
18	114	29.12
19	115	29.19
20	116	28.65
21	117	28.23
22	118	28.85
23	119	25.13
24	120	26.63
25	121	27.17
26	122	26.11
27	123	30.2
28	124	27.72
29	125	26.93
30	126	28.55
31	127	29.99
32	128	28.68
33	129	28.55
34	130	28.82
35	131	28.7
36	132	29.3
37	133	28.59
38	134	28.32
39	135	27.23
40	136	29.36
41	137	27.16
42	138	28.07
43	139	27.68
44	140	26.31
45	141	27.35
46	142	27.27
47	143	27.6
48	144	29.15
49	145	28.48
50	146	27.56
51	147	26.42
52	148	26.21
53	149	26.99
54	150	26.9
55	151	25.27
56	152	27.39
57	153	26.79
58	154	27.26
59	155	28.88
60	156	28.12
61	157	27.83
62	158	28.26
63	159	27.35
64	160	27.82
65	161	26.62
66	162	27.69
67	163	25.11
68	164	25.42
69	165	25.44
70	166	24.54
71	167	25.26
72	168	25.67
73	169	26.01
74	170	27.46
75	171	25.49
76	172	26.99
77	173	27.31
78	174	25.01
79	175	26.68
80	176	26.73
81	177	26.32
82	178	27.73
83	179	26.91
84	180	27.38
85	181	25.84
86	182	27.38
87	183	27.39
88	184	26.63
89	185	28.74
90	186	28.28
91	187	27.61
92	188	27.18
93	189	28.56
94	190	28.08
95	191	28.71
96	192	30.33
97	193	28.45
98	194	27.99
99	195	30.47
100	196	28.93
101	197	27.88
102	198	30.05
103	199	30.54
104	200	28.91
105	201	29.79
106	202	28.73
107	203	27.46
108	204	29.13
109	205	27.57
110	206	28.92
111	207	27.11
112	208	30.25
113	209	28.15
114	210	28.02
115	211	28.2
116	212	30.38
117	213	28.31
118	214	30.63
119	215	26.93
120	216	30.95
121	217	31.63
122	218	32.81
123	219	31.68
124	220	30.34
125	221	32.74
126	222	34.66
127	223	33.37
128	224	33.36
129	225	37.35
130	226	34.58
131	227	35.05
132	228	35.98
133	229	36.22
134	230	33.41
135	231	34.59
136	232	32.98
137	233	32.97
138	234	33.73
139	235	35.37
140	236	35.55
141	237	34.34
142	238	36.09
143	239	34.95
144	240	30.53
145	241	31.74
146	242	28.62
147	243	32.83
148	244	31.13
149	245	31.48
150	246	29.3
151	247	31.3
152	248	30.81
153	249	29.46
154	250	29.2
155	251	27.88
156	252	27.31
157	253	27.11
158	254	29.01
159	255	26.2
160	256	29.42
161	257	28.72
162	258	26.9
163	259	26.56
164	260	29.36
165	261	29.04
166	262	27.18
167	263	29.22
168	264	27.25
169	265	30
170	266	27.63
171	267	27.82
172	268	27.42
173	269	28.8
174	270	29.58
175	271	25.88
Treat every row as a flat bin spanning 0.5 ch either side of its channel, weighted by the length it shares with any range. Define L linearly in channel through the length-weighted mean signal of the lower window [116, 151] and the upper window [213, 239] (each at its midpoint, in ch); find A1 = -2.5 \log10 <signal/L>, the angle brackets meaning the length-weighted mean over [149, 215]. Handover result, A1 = 0.11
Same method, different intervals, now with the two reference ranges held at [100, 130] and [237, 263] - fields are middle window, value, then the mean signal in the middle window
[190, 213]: -0.05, 28.9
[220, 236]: -0.19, 34.3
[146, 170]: -0.04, 26.7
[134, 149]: -0.10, 27.6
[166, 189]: 0.00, 26.8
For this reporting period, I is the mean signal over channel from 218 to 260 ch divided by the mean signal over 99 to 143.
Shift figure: 1.27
